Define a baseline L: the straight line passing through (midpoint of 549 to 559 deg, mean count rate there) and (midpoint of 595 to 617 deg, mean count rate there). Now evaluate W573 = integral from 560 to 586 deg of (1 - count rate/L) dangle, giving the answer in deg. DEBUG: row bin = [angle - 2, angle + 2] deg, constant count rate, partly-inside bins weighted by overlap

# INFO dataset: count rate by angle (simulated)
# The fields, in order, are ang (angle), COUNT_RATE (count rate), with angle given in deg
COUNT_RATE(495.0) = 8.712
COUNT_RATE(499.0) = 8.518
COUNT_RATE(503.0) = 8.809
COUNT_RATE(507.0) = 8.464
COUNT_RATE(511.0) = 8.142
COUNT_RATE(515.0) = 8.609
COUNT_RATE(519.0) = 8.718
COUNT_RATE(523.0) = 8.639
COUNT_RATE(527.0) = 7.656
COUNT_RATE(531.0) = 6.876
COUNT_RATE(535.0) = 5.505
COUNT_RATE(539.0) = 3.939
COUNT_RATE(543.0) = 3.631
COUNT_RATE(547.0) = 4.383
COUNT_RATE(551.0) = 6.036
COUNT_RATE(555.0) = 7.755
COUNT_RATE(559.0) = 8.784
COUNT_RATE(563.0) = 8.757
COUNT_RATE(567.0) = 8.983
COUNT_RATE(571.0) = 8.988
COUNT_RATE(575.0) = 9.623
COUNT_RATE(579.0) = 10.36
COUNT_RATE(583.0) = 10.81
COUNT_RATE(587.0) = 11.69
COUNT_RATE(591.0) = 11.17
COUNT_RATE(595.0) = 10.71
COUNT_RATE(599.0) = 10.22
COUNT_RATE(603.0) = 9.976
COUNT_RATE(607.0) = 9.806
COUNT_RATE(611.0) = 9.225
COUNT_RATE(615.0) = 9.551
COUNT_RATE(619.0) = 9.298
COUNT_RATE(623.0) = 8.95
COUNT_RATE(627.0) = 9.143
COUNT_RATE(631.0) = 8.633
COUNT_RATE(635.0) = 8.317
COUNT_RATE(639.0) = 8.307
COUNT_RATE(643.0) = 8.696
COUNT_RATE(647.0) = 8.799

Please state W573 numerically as -4.5 deg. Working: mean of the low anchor 7.27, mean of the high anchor 9.84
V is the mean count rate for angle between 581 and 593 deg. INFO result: 11.2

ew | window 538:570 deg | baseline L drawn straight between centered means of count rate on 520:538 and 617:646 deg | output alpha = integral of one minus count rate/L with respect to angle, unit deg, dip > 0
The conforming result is 3.6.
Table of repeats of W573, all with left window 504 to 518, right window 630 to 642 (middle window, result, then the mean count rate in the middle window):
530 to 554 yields 9.5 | 5.1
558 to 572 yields -0.7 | 8.88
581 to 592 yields -3.6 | 11.2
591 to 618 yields -5.0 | 9.98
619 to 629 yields -0.8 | 9.1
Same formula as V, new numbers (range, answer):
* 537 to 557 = 5.15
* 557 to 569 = 8.84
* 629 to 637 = 8.47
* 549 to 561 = 7.53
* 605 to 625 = 9.37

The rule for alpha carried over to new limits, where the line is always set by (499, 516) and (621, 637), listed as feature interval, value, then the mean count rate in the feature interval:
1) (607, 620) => -1.0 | 9.43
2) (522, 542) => 5.3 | 6.27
